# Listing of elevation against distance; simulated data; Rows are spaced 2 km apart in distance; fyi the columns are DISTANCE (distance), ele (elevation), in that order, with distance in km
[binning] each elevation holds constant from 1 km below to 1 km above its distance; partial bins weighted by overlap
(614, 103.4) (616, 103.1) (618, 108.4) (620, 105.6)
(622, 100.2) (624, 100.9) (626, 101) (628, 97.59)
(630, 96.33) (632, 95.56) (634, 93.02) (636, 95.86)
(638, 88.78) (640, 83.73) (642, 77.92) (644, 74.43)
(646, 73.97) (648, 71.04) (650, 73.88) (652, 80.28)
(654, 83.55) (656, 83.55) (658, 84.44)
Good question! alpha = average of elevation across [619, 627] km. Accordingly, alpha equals 102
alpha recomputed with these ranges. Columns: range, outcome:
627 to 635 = 95.6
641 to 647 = 75.4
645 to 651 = 73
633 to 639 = 92.6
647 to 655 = 77.2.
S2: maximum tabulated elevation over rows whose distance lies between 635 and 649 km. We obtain 95.86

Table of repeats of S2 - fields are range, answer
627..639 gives 97.59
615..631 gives 108.4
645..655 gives 83.55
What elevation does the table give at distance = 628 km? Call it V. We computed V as 97.59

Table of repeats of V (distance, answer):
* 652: 80.28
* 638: 88.78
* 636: 95.86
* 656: 83.55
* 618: 108.4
